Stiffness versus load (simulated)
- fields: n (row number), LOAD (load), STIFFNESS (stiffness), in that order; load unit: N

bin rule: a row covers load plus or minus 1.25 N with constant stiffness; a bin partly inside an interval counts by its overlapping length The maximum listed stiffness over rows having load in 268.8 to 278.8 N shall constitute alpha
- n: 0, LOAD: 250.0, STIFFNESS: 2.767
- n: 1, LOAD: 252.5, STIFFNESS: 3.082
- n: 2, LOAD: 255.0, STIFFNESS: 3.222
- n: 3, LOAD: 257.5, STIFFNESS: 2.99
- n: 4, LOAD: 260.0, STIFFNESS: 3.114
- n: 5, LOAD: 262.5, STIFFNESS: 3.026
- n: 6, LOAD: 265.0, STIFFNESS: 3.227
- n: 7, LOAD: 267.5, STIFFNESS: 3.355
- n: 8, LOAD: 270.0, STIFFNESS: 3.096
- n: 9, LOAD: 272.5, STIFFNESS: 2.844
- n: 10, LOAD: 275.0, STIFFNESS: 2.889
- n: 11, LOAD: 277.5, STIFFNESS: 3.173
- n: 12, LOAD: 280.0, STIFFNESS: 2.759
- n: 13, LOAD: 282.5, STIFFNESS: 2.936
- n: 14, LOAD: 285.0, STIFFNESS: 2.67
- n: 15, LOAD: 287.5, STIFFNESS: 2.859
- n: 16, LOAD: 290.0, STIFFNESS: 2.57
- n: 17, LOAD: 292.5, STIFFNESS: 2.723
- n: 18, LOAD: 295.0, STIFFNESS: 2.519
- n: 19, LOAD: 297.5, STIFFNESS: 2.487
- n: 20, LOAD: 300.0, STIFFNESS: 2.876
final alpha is 3.173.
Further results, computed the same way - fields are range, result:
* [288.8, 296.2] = 2.723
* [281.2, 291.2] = 2.936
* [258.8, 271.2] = 3.355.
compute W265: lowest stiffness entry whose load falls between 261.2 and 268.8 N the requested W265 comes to 3.026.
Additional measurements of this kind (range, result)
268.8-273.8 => 2.844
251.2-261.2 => 2.99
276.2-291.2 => 2.57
